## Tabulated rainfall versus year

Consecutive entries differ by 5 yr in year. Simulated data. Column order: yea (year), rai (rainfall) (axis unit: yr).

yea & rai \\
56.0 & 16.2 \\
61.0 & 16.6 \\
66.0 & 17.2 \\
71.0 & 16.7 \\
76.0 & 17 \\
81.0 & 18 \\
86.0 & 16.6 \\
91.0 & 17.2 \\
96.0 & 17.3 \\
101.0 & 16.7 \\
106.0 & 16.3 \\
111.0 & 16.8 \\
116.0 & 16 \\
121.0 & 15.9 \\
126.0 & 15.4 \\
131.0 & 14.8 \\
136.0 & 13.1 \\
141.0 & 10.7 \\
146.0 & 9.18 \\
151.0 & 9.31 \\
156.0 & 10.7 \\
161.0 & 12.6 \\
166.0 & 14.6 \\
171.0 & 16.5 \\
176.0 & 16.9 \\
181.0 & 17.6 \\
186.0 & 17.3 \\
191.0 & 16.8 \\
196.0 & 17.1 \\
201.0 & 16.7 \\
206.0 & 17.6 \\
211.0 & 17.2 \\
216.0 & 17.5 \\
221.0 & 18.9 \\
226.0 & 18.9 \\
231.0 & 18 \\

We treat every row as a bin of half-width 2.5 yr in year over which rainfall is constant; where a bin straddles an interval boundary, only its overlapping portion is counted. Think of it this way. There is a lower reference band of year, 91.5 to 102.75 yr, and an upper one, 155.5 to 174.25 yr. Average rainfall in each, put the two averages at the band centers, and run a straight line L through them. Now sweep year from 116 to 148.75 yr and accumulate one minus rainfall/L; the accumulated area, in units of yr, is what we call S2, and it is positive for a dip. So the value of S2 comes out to 4.6 yr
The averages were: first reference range 17.1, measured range 13.4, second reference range 14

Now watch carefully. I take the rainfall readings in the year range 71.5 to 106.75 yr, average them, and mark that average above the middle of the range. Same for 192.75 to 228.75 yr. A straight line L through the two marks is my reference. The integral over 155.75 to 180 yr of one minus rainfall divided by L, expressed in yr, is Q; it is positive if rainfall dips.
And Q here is 3.7 yr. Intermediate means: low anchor 17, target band 14.8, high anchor 17.7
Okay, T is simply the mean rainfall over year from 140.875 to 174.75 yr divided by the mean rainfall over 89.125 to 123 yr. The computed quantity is 0.74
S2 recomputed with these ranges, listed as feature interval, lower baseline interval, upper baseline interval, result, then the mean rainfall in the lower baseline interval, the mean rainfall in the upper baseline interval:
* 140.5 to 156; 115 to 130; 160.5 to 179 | 5.8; 15.6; 15.5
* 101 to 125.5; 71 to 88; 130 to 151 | -4.0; 17.1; 11.4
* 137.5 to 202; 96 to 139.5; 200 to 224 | 9.9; 15.6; 17.7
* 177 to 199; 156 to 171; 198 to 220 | -2.2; 13.6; 17.4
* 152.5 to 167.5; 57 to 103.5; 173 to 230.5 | 4.4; 17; 17.5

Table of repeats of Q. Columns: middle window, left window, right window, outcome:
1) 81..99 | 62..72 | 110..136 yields -0.9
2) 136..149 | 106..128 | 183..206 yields 4.7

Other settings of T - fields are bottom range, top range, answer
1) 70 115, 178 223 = 1.03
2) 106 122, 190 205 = 1.04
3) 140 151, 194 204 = 1.75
